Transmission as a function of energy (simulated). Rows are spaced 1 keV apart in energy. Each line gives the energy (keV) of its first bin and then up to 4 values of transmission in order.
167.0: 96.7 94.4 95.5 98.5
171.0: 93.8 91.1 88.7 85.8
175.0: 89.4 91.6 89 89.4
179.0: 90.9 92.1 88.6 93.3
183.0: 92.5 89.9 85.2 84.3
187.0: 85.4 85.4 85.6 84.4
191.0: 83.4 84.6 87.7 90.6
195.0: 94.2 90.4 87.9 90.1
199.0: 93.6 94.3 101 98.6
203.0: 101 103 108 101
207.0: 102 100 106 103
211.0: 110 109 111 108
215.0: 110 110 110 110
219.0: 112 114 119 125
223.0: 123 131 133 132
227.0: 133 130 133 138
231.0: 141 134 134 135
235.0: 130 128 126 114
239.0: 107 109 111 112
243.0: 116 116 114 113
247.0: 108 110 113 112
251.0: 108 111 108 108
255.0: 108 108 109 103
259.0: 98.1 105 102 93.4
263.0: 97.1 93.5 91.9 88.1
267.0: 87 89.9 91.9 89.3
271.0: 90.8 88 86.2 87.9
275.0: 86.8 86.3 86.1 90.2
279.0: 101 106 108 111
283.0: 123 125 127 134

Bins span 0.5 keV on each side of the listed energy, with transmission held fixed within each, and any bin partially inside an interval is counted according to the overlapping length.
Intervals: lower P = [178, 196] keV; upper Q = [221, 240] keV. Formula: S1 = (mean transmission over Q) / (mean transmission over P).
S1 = 1.46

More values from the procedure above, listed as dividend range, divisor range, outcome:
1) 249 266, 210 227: 0.88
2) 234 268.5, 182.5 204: 1.19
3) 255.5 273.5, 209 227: 0.82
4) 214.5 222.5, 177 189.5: 1.28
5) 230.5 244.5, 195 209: 1.25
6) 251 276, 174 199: 1.09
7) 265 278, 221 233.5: 0.67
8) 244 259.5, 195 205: 1.13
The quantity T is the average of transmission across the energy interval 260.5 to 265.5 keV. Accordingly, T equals 95.6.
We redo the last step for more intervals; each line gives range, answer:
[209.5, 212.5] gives 107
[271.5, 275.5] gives 87.2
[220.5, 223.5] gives 122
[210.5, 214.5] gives 110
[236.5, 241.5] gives 113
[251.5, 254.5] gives 109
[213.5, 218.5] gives 110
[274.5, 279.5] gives 90.1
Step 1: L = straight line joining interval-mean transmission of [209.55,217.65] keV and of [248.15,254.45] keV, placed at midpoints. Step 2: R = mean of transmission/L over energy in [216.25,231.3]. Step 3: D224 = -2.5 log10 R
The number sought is -0.148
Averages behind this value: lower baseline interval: 109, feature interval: 125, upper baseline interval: 110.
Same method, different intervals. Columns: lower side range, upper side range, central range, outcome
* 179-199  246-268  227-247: -0.242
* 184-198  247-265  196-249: -0.190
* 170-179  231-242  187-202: 0.129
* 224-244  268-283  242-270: 0.058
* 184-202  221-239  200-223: 0.014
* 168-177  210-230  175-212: 0.115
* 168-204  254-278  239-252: -0.192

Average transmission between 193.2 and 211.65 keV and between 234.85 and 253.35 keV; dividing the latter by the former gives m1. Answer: 1.15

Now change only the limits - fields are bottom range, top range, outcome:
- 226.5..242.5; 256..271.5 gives 0.76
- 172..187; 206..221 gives 1.21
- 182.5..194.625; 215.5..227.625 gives 1.40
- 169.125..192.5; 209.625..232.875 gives 1.36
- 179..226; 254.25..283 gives 0.96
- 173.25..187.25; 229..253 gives 1.34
